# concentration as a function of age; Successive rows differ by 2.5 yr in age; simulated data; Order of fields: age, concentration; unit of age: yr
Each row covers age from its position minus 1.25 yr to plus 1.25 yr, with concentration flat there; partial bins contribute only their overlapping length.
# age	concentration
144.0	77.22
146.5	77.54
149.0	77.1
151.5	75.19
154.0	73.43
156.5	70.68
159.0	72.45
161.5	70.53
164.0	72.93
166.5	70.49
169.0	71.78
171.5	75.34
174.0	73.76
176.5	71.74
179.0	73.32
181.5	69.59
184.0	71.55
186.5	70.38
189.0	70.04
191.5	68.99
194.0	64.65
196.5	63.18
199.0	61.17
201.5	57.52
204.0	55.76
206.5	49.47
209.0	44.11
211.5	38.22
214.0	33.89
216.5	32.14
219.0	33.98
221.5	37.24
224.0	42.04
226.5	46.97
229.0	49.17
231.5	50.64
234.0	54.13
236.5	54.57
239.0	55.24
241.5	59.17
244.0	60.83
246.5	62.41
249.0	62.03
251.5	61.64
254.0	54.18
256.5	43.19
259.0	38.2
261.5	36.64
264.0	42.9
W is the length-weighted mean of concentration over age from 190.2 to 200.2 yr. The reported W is 64.5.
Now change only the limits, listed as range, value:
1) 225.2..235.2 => 50.2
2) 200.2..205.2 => 56.7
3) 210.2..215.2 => 36.2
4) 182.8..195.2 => 69.1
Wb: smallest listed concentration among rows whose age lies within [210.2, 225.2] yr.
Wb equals 32.14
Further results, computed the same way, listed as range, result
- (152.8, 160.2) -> 70.68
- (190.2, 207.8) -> 49.47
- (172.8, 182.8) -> 69.59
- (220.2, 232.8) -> 37.24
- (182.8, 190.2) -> 70.04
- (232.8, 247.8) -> 54.13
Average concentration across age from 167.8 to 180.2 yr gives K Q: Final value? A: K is 73.2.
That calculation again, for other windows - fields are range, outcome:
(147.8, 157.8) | 74.1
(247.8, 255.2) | 59.3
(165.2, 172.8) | 72.5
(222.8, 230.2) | 46.1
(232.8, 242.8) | 55.8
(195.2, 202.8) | 60.6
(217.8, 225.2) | 37.7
